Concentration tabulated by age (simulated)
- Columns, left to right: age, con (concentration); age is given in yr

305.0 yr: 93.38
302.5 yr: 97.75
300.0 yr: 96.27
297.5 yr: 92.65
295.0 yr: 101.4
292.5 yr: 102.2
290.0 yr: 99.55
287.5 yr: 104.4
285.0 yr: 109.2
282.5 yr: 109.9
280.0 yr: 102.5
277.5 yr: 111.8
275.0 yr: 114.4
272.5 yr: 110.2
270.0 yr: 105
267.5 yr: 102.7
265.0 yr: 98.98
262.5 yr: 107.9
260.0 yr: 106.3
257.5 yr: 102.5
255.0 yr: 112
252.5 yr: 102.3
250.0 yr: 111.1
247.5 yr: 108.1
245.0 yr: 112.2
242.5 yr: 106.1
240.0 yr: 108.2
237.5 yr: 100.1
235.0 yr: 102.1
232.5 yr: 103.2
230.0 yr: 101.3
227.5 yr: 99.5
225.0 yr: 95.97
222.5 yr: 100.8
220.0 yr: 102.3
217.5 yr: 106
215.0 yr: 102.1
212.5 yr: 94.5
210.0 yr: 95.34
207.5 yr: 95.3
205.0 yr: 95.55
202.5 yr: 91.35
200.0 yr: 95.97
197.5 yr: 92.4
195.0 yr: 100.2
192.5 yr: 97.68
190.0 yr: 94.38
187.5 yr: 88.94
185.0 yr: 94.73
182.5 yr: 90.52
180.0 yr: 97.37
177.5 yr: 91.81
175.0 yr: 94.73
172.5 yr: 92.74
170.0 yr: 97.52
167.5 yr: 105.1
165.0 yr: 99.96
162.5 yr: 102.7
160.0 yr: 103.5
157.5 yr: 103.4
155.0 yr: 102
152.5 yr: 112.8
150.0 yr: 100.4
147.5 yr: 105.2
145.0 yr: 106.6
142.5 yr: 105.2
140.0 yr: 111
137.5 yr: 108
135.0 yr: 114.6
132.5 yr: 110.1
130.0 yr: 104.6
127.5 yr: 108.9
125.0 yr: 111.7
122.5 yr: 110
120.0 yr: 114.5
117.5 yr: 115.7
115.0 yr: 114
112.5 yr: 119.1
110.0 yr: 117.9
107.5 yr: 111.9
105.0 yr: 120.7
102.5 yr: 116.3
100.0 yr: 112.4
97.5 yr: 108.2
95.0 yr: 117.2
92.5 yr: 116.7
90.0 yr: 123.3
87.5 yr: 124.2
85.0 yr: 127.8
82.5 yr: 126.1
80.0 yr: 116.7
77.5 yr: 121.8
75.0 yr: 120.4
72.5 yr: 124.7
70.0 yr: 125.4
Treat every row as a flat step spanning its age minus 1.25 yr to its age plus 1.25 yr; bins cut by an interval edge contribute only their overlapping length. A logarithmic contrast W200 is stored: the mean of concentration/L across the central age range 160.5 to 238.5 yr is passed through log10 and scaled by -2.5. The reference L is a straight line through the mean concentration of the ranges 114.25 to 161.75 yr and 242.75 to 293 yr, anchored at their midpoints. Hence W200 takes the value 0.11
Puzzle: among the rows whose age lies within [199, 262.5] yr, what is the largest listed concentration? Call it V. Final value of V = 112.2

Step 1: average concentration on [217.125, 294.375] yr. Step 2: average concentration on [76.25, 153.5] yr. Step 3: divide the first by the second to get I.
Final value 0.92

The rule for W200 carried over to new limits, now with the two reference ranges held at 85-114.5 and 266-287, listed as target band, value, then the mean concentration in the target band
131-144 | 0.06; 110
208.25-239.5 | 0.11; 100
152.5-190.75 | 0.16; 97.8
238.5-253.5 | 0.02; 108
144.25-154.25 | 0.09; 106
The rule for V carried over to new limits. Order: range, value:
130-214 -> 114.6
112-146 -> 119.1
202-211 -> 95.55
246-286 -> 114.4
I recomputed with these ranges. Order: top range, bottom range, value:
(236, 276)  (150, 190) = 1.08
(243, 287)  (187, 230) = 1.10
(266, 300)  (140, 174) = 1.02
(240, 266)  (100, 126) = 0.93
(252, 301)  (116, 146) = 0.95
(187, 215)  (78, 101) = 0.80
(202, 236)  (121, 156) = 0.92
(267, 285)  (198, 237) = 1.10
